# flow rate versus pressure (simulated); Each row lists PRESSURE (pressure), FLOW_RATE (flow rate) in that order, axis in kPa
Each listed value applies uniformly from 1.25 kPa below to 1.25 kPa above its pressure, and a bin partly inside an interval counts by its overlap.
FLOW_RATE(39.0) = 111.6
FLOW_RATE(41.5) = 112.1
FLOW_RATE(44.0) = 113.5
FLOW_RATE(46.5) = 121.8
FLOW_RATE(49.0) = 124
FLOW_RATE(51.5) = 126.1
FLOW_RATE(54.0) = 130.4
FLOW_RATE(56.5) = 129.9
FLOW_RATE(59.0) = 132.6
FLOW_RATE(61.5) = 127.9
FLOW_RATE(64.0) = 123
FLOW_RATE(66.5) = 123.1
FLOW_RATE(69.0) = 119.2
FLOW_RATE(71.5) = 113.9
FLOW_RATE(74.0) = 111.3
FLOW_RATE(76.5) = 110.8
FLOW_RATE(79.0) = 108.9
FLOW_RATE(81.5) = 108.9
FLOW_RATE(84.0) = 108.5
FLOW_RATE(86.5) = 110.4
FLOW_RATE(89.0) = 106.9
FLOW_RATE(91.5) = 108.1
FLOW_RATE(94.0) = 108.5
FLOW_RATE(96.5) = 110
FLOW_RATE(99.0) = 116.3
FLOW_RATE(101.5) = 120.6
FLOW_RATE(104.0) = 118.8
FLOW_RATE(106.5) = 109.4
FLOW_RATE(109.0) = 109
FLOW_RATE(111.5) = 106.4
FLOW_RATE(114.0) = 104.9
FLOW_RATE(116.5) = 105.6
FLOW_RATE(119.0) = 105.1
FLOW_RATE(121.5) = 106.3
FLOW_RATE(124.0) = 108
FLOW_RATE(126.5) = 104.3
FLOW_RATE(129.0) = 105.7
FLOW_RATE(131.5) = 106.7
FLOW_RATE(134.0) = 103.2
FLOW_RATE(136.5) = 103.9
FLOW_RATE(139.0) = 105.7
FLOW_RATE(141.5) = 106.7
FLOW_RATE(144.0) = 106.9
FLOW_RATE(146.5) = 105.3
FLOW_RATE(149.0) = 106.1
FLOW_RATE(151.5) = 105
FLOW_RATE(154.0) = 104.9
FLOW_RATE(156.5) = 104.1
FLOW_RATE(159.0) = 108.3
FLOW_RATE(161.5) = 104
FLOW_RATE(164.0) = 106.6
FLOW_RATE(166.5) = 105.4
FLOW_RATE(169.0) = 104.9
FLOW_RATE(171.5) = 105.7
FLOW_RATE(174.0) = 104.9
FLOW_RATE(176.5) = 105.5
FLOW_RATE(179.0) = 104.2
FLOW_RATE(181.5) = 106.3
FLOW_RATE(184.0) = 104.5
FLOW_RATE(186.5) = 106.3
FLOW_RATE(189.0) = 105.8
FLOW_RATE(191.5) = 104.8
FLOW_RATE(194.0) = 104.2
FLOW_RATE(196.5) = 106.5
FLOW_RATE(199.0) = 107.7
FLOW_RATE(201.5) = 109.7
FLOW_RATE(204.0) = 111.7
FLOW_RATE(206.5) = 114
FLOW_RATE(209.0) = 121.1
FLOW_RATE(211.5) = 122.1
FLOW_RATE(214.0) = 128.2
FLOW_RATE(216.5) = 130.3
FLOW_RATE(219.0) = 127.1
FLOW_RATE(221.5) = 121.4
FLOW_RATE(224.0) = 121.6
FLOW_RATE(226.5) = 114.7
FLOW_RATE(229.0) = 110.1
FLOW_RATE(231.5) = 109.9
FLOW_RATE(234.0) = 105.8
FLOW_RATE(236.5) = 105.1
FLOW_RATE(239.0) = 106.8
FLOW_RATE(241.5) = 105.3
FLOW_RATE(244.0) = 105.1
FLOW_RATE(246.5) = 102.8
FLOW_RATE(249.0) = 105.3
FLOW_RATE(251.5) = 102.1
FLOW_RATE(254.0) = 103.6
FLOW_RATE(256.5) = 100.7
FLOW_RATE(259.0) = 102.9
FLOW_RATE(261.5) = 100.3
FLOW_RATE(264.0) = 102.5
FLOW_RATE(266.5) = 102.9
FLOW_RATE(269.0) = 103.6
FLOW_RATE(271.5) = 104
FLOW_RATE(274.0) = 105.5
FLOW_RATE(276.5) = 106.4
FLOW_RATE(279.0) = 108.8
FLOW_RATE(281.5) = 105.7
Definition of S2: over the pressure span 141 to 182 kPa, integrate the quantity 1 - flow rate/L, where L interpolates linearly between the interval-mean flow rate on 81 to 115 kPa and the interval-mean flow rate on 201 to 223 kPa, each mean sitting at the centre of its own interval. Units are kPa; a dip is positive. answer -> 3.8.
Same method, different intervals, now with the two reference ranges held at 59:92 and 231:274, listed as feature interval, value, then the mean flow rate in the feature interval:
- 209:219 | -1.9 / 126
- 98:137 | 1.3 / 108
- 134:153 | 0.9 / 105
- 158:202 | 1.1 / 106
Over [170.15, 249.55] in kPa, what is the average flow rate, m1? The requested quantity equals 111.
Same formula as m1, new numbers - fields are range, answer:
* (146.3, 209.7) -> 107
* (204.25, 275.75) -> 110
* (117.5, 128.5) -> 106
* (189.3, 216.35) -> 113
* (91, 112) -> 112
